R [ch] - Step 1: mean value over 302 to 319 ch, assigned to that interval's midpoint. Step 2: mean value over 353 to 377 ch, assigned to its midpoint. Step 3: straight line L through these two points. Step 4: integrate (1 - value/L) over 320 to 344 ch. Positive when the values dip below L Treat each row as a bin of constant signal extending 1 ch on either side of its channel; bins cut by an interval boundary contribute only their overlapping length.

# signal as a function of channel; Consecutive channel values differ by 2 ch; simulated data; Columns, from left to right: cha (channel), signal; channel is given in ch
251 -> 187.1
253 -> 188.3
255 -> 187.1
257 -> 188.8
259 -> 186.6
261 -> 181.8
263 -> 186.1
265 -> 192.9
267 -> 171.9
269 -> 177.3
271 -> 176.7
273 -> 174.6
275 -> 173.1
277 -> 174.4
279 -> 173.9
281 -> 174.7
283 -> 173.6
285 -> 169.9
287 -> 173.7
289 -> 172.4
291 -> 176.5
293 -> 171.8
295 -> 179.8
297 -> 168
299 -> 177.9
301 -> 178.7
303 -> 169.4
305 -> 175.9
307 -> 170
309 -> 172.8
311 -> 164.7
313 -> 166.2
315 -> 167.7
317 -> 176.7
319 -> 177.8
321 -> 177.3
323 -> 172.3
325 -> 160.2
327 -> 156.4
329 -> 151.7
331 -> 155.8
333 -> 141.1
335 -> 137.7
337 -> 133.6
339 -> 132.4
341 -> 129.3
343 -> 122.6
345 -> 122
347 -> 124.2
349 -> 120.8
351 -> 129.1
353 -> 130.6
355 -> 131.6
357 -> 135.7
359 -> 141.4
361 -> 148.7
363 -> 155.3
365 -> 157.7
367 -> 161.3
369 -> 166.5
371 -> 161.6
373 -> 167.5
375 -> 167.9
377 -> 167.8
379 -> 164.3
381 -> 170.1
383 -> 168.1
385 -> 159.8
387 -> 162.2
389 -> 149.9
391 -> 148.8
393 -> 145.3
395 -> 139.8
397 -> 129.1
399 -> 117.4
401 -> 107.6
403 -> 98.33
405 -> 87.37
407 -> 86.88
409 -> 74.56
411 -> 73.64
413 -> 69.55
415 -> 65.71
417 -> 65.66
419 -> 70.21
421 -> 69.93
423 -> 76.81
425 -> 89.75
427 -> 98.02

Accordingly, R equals 2.4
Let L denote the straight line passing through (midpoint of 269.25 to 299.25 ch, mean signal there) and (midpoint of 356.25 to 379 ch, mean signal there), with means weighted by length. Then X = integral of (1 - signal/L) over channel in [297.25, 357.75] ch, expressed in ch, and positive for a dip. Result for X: 5.0 ch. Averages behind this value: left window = 174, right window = 158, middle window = 152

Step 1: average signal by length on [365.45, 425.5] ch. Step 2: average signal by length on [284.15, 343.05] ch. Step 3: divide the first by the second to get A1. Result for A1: 0.76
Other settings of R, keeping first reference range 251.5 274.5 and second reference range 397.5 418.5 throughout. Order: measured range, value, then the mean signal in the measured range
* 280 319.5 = -3.8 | 173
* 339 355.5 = -0.1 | 126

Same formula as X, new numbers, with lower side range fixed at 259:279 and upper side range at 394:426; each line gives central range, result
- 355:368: -3.14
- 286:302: -1.18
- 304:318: -1.70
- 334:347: 0.40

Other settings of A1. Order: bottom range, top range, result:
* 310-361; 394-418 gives 0.64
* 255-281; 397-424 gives 0.46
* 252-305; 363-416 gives 0.75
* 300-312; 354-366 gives 0.84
